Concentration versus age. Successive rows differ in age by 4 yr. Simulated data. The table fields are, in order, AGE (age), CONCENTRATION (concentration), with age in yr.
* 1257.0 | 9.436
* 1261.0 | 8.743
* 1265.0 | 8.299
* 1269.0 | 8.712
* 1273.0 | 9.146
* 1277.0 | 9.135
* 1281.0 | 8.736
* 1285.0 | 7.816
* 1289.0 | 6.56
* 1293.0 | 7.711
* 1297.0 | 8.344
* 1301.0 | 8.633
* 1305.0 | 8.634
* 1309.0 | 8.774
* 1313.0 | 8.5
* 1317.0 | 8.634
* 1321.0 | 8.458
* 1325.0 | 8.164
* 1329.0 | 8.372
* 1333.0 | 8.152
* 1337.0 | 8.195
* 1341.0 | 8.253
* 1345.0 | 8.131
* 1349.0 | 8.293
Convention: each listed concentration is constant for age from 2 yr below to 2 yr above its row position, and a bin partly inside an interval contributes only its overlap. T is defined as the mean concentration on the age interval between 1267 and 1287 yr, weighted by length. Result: 8.71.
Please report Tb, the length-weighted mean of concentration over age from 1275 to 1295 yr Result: 7.99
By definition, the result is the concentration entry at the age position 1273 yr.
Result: 9.146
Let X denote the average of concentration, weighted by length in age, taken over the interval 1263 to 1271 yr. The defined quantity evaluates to 8.51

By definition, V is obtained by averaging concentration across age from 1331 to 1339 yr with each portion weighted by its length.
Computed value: 8.17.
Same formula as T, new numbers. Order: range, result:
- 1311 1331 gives 8.43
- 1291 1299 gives 8.03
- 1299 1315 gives 8.64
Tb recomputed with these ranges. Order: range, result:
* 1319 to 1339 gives 8.27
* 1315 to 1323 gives 8.55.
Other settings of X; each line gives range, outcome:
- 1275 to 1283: 8.94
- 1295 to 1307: 8.54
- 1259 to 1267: 8.52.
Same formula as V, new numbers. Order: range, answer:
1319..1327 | 8.31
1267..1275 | 8.93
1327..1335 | 8.26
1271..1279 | 9.14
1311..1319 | 8.57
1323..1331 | 8.27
